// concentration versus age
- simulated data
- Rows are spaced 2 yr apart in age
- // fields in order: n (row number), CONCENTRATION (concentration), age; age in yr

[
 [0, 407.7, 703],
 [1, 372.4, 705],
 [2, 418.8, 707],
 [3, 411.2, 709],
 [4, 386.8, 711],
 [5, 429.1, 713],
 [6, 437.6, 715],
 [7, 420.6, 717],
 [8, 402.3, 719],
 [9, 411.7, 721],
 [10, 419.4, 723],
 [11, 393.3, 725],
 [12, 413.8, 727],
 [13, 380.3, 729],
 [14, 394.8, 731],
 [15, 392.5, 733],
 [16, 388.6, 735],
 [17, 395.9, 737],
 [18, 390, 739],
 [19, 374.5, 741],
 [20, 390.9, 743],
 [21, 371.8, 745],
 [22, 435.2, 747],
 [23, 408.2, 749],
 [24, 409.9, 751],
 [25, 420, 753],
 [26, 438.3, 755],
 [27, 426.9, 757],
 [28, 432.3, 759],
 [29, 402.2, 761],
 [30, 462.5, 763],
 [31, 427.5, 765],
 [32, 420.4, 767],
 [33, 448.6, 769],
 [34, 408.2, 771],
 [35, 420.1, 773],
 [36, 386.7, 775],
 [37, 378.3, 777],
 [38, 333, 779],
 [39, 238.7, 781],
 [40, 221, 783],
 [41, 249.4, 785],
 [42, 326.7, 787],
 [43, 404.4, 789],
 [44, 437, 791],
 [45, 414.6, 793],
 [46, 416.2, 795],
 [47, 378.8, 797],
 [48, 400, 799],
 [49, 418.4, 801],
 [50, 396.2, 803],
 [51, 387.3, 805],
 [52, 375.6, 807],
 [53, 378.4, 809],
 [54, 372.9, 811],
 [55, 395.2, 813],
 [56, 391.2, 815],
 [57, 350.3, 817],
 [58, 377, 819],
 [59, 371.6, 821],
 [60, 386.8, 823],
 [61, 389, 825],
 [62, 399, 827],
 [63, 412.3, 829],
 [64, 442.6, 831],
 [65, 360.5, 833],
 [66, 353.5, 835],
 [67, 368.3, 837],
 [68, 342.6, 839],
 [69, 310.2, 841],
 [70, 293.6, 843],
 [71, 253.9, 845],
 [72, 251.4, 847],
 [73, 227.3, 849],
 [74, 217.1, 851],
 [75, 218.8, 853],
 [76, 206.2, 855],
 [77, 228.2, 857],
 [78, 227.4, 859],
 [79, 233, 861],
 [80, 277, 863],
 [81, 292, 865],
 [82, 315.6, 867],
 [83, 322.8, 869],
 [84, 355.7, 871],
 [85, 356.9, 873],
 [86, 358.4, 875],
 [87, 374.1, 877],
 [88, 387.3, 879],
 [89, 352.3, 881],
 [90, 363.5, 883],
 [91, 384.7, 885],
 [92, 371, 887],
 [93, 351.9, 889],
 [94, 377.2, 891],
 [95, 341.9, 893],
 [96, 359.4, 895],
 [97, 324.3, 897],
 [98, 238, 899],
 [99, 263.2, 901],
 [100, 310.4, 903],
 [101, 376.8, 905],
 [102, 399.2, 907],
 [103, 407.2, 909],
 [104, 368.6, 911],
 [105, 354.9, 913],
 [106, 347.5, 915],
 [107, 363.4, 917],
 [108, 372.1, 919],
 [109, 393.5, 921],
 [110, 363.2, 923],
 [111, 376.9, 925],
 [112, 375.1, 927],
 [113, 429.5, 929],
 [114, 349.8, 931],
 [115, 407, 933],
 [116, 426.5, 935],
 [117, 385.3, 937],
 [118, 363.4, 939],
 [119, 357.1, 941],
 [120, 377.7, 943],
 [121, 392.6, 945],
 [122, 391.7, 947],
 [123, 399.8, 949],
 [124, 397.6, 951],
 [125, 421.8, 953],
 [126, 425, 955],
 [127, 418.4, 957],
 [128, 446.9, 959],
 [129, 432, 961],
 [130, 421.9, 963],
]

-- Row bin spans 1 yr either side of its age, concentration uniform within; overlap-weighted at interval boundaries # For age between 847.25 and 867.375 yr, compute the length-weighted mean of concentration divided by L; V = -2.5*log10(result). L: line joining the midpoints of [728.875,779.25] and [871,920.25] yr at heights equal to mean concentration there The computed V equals 0.46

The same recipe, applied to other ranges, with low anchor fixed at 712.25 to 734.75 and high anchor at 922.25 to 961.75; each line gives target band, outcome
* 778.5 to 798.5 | 0.18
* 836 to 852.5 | 0.39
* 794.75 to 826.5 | 0.05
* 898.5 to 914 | 0.16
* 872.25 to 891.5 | 0.09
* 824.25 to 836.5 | 0.03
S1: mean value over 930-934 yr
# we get 378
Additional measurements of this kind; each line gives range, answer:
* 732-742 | 388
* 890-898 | 351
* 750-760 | 425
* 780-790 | 288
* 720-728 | 410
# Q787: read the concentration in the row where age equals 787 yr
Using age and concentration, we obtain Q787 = 326.7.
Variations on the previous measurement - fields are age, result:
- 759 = 432.3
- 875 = 358.4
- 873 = 356.9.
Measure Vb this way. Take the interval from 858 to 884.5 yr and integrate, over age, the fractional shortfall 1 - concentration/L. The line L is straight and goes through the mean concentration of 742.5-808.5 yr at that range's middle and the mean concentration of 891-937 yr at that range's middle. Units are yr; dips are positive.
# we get 3.23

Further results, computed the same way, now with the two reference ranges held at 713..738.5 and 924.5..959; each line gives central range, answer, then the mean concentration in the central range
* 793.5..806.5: 0.1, 399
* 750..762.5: -0.6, 423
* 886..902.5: 2.9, 328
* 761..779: -0.5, 413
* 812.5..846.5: 3.2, 362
